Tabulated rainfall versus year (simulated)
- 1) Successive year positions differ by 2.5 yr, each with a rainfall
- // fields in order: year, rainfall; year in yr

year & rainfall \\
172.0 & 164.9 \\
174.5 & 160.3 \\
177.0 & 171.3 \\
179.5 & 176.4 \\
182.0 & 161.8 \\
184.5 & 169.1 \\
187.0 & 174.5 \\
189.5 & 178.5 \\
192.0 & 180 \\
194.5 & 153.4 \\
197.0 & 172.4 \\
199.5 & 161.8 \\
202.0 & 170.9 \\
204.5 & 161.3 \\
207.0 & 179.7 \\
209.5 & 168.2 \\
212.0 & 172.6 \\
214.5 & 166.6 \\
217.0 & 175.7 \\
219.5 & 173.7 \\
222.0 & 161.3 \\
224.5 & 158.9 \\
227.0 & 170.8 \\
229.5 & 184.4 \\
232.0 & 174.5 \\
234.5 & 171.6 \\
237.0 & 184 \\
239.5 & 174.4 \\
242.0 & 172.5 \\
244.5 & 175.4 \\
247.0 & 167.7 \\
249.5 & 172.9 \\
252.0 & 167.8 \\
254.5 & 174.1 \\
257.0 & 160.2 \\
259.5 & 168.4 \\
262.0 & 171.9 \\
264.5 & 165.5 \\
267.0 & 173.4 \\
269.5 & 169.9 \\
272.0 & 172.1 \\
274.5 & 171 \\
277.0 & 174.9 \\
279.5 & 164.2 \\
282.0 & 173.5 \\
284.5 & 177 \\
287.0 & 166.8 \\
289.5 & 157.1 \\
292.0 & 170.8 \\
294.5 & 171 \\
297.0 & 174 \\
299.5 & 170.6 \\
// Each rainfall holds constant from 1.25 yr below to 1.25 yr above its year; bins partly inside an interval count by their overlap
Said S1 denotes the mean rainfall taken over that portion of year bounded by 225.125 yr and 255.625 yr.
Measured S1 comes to 174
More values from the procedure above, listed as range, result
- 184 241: 171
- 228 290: 172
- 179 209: 170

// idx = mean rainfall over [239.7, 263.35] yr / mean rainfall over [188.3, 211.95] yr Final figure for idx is 1.00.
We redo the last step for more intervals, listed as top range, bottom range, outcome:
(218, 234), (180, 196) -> 1.00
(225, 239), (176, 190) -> 1.03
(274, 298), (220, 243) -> 0.99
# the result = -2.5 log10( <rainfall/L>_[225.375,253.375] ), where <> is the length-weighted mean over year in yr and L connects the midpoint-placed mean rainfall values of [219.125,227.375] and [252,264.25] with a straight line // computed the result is -0.05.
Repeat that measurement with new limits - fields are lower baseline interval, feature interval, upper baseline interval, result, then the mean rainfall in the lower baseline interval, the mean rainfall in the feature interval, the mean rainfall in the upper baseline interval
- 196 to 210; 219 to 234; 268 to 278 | 0.00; 169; 170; 172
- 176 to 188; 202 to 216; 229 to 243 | 0.02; 171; 170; 177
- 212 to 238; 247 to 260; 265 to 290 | 0.02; 172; 169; 170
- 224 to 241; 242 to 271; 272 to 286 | 0.02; 175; 170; 172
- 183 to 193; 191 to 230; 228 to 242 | 0.04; 175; 169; 177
